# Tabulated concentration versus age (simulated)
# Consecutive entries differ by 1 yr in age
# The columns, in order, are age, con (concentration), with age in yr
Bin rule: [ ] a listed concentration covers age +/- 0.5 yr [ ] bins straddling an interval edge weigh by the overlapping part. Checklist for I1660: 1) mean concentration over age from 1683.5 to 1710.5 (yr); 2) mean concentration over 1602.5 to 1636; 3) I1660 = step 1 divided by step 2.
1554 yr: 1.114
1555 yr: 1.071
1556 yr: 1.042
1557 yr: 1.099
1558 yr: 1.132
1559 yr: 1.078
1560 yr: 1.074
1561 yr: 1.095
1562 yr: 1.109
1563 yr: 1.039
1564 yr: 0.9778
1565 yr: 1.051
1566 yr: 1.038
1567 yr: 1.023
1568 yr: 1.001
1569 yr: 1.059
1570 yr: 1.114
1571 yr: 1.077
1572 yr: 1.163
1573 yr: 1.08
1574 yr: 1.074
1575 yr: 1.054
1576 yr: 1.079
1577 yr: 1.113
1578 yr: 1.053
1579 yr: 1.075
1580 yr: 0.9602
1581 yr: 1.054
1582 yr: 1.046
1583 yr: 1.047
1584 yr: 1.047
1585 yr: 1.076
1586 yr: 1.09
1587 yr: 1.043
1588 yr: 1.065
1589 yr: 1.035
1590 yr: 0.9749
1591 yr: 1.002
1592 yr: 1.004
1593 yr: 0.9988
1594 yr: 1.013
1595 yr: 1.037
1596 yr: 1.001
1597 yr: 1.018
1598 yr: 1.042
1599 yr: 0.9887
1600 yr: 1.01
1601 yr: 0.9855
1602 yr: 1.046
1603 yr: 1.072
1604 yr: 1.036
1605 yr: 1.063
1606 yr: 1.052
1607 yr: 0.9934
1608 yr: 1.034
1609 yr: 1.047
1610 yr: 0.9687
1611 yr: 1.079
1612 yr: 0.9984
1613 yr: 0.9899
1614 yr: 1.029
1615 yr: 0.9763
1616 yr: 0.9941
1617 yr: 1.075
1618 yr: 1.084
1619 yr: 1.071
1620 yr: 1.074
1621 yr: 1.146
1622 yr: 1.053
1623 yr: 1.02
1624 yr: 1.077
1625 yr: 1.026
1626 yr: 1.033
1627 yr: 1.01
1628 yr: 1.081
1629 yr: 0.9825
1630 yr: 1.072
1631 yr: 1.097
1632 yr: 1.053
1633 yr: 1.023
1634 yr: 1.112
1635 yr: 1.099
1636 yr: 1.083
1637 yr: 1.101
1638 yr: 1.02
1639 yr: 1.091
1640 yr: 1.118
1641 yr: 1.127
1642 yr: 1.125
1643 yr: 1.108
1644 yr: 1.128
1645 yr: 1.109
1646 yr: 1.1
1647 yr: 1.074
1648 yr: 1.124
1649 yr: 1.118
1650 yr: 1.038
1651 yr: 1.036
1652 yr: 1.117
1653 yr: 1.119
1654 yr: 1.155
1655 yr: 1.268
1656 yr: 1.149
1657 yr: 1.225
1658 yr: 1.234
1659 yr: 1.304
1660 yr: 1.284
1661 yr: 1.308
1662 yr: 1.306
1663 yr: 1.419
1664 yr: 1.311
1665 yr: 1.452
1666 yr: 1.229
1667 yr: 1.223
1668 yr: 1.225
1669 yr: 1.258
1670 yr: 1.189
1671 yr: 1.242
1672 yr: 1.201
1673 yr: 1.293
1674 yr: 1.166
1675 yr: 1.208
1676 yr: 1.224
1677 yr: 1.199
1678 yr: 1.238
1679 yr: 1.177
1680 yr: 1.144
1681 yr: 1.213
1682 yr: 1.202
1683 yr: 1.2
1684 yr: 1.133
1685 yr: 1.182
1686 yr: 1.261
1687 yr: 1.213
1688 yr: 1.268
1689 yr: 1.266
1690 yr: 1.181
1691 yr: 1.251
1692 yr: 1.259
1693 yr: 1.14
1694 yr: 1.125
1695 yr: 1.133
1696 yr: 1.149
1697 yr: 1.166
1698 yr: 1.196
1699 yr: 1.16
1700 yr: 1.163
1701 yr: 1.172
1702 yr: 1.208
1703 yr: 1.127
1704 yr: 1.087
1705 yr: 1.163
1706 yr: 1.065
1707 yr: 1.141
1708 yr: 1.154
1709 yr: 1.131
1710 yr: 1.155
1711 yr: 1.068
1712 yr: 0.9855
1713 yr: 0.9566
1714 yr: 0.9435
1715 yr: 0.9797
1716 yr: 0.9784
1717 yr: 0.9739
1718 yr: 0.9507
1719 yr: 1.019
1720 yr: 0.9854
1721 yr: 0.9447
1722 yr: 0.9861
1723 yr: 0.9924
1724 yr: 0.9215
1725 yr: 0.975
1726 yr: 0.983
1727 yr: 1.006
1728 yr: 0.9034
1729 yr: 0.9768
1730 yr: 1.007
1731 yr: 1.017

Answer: 1.12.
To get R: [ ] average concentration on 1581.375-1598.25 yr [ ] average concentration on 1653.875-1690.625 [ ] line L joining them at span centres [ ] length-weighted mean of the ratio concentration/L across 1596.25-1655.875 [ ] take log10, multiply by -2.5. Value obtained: 0.06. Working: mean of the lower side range 1.03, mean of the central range 1.06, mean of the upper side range 1.24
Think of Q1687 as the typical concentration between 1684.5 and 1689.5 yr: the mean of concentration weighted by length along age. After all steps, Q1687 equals 1.24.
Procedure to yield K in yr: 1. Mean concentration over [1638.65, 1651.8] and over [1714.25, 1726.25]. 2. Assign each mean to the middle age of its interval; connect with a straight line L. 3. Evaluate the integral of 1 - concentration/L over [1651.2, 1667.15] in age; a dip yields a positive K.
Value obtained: -2.6 yr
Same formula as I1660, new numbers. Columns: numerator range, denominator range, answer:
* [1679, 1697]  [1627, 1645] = 1.10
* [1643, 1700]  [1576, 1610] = 1.16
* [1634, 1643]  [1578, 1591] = 1.05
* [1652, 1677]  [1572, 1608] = 1.20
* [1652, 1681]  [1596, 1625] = 1.20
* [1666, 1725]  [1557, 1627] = 1.09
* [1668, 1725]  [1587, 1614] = 1.11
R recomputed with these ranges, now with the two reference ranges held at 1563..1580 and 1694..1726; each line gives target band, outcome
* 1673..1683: -0.13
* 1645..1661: -0.09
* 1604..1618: 0.04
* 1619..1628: 0.01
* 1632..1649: -0.03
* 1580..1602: 0.04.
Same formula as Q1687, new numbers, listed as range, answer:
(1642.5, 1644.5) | 1.12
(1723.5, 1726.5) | 0.96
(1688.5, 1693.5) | 1.22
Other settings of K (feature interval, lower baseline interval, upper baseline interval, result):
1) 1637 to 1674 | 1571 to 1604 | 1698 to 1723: -4.7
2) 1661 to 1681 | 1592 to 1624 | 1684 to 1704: -1.8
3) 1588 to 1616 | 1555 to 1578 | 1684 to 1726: 1.6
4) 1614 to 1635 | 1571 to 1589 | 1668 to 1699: 1.3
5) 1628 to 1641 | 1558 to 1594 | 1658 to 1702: 0.9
